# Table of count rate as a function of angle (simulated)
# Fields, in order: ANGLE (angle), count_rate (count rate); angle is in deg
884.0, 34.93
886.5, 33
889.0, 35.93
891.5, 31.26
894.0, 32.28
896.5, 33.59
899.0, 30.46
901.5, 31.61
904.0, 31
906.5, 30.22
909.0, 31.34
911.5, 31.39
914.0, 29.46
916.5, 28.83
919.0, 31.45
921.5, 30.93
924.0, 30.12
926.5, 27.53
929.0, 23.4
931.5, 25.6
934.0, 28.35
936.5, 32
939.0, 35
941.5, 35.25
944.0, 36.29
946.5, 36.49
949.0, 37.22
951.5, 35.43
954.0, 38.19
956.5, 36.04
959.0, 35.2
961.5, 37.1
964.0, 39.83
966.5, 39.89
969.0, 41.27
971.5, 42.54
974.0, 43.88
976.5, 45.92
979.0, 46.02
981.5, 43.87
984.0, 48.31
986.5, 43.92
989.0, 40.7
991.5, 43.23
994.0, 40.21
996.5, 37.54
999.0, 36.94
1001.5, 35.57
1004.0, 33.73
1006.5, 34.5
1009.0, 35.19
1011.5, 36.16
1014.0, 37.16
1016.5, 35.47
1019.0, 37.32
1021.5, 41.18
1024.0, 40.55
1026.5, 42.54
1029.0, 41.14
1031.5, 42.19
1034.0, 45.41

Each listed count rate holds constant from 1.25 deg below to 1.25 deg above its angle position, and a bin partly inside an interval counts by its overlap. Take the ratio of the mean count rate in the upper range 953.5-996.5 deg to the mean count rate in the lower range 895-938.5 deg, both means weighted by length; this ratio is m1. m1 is 1.4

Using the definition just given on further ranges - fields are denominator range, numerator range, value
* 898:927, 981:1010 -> 1.29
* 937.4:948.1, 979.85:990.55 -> 1.24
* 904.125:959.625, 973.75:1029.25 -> 1.25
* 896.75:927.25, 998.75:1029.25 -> 1.23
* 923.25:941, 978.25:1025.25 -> 1.35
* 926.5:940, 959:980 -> 1.45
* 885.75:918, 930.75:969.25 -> 1.13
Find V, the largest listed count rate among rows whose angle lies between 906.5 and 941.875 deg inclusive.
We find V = 35.25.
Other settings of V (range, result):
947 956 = 38.19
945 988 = 48.31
